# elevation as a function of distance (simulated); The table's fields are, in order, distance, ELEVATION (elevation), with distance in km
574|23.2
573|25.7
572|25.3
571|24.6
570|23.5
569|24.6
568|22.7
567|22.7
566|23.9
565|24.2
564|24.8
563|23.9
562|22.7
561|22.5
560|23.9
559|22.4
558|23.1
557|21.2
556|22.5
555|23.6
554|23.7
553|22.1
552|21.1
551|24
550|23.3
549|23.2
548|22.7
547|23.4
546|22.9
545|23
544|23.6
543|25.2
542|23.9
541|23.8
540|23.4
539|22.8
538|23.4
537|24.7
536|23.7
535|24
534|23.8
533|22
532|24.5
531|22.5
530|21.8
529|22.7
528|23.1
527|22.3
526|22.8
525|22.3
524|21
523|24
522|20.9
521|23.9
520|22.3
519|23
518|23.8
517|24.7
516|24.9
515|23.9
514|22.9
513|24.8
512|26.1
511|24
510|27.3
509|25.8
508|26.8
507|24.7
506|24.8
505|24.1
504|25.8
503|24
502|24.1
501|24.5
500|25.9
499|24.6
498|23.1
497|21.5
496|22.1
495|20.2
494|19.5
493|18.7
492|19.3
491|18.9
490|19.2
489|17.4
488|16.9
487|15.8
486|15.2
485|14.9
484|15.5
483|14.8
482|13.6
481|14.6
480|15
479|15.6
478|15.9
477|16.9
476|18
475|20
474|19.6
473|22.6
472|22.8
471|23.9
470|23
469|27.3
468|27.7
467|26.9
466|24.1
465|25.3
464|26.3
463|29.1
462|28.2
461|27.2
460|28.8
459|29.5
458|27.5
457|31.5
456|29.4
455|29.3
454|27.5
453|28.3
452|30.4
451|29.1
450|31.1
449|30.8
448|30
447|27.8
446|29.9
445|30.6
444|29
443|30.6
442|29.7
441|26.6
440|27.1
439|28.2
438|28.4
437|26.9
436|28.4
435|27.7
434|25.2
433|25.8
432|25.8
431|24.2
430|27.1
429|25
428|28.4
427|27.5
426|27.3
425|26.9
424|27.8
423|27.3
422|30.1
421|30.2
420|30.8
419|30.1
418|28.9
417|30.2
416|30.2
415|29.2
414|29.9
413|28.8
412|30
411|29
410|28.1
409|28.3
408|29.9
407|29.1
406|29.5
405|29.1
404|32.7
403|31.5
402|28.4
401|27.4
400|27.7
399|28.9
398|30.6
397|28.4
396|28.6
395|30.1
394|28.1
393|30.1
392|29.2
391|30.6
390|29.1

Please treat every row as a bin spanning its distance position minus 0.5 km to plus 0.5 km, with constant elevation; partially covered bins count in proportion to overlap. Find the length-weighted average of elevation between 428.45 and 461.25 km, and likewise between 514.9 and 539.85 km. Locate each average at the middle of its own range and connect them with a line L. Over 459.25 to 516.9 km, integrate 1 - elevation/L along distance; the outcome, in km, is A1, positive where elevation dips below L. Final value 7.9 km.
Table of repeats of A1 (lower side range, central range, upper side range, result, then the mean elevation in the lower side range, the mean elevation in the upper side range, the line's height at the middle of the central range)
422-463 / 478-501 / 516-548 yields 6.45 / 28.2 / 23.2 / 25.6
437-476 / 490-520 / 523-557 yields 1.65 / 27.4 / 23.1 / 24.9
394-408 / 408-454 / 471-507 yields -4.47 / 29.4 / 19.7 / 26.1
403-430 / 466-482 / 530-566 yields 3.62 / 29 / 23.3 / 26.5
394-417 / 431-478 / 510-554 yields 0.42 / 29.3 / 23.4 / 27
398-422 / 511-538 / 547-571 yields 1.43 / 29.5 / 23.2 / 24.6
